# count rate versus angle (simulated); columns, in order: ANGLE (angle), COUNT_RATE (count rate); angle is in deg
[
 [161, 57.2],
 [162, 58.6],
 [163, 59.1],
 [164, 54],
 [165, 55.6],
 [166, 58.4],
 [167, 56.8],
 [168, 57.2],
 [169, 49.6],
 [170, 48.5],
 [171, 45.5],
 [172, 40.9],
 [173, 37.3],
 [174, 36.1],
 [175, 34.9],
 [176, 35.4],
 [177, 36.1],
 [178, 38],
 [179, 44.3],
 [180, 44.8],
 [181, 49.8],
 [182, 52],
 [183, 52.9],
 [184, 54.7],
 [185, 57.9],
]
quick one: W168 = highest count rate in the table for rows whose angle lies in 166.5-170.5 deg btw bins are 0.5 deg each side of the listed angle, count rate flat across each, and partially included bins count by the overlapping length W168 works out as 57.2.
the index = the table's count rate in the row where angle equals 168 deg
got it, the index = 57.2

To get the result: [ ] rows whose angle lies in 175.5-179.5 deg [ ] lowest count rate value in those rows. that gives 35.4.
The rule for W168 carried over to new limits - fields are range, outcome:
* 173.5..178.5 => 38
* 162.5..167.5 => 59.1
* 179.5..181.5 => 49.8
